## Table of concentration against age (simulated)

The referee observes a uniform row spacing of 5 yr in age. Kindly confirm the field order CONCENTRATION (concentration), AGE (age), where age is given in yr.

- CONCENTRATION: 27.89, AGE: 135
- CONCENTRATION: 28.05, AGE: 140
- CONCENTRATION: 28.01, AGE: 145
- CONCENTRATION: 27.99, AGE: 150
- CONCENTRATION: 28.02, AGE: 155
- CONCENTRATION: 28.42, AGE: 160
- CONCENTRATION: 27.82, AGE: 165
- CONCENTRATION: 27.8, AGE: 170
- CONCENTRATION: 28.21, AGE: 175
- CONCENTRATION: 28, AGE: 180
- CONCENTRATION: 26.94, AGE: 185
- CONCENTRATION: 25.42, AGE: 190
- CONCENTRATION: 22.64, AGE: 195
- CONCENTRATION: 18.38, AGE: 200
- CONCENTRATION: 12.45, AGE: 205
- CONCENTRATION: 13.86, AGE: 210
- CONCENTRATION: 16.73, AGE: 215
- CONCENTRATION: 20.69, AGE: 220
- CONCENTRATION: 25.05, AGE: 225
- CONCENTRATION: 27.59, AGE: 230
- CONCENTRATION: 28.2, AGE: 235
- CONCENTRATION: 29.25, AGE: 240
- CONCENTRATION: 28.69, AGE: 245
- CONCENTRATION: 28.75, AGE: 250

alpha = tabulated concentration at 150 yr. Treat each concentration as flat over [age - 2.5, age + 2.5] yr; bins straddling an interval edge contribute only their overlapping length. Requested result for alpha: 27.99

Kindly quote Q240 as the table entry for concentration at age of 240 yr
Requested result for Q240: 29.25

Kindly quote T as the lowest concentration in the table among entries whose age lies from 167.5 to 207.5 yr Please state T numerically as 12.45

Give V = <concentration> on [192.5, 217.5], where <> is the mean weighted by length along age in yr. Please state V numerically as 16.8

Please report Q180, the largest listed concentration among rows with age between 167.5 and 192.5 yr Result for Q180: 28.21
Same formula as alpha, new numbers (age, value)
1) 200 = 18.38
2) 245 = 28.69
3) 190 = 25.42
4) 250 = 28.75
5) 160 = 28.42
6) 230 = 27.59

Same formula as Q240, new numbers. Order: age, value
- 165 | 27.82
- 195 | 22.64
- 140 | 28.05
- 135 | 27.89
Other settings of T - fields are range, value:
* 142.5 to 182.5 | 27.8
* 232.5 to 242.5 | 28.2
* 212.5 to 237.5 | 16.73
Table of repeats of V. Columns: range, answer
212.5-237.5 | 23.7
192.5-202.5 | 20.5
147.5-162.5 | 28.1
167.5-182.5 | 28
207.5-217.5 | 15.3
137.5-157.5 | 28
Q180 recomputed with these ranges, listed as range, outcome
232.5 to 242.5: 29.25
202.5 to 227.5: 25.05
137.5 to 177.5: 28.42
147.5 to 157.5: 28.02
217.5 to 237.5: 28.2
